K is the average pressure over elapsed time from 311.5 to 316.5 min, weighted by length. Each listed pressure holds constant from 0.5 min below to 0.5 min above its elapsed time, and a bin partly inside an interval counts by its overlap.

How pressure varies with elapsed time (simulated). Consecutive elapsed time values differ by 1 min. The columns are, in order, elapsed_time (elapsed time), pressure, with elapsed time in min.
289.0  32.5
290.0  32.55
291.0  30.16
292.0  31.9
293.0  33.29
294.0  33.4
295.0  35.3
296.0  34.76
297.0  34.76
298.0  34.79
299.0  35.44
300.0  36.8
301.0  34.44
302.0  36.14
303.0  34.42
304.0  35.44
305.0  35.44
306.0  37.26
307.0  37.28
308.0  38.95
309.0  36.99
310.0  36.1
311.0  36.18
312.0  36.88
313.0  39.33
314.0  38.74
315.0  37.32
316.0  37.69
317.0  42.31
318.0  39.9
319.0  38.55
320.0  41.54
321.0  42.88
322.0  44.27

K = 38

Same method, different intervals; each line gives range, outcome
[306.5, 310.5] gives 37.3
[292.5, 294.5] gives 33.3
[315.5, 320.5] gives 40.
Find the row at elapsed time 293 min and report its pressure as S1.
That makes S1 33.29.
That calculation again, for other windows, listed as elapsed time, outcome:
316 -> 37.69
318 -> 39.9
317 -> 42.31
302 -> 36.14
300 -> 36.8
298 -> 34.79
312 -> 36.88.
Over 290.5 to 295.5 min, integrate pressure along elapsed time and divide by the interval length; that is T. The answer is 32.8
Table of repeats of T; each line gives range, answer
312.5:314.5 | 39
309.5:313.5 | 37.1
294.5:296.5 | 35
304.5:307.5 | 36.7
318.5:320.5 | 40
